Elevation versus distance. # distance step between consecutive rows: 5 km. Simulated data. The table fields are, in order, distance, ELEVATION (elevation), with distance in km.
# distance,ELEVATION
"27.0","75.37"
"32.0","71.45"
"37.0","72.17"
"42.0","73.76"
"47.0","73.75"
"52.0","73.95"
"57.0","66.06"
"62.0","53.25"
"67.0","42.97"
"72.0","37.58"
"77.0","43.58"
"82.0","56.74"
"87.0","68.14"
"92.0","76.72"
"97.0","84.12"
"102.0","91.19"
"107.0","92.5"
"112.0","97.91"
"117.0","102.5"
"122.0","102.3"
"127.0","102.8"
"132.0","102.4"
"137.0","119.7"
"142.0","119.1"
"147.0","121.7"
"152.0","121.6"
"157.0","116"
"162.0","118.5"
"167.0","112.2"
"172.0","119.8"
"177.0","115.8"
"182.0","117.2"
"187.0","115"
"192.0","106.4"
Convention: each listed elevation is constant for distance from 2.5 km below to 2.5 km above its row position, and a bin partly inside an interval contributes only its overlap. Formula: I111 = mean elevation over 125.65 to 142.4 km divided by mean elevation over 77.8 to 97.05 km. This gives 1.6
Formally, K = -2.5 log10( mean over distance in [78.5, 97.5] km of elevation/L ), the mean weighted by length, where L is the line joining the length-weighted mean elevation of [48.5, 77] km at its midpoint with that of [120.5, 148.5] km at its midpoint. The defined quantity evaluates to 0.096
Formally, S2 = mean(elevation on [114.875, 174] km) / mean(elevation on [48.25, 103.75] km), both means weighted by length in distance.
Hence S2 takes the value 1.8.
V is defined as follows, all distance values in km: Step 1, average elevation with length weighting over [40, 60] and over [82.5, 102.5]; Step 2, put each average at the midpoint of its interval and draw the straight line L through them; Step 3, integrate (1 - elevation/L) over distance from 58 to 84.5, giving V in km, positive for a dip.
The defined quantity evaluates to 9.33 km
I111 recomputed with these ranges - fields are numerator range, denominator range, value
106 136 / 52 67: 1.71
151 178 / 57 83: 2.44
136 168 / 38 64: 1.73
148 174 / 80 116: 1.43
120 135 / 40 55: 1.40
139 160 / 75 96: 1.89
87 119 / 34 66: 1.31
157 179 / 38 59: 1.62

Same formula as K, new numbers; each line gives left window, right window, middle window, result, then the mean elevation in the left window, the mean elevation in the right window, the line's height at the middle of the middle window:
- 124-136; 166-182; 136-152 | -0.11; 105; 116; 108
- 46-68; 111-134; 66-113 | 0.21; 62.5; 102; 82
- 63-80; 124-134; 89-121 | -0.17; 42.9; 103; 77.7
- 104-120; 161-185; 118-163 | -0.07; 97.6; 117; 106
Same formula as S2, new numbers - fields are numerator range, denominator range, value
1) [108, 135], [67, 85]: 2.20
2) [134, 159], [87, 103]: 1.48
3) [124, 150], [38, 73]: 1.83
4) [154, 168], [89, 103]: 1.40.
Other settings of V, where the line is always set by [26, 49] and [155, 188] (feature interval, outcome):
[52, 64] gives 2.5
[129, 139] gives -0.6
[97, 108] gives 0.5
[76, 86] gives 3.8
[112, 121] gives -0.2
